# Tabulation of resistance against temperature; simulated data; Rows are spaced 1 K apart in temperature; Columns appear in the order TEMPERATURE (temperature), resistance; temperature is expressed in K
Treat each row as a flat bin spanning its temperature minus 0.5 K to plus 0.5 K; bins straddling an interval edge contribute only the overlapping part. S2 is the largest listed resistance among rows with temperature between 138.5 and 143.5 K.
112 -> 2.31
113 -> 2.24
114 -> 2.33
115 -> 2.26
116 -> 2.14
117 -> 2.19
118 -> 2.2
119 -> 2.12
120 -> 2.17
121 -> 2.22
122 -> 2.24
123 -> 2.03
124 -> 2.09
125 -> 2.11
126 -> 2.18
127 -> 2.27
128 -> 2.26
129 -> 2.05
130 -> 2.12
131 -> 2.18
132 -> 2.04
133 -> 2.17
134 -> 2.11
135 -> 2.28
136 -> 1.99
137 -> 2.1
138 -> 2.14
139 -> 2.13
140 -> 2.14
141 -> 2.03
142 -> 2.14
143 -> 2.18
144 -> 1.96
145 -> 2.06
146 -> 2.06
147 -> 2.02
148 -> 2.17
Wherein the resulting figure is 2.18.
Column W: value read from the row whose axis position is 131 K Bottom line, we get 2.18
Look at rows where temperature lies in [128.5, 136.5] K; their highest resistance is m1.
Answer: 2.28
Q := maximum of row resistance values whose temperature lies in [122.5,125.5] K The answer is 2.11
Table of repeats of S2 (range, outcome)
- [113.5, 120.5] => 2.33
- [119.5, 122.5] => 2.24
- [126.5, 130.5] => 2.27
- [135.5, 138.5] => 2.14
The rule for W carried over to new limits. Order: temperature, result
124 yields 2.09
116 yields 2.14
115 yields 2.26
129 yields 2.05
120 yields 2.17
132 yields 2.04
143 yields 2.18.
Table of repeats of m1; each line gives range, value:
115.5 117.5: 2.19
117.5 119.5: 2.2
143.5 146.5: 2.06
